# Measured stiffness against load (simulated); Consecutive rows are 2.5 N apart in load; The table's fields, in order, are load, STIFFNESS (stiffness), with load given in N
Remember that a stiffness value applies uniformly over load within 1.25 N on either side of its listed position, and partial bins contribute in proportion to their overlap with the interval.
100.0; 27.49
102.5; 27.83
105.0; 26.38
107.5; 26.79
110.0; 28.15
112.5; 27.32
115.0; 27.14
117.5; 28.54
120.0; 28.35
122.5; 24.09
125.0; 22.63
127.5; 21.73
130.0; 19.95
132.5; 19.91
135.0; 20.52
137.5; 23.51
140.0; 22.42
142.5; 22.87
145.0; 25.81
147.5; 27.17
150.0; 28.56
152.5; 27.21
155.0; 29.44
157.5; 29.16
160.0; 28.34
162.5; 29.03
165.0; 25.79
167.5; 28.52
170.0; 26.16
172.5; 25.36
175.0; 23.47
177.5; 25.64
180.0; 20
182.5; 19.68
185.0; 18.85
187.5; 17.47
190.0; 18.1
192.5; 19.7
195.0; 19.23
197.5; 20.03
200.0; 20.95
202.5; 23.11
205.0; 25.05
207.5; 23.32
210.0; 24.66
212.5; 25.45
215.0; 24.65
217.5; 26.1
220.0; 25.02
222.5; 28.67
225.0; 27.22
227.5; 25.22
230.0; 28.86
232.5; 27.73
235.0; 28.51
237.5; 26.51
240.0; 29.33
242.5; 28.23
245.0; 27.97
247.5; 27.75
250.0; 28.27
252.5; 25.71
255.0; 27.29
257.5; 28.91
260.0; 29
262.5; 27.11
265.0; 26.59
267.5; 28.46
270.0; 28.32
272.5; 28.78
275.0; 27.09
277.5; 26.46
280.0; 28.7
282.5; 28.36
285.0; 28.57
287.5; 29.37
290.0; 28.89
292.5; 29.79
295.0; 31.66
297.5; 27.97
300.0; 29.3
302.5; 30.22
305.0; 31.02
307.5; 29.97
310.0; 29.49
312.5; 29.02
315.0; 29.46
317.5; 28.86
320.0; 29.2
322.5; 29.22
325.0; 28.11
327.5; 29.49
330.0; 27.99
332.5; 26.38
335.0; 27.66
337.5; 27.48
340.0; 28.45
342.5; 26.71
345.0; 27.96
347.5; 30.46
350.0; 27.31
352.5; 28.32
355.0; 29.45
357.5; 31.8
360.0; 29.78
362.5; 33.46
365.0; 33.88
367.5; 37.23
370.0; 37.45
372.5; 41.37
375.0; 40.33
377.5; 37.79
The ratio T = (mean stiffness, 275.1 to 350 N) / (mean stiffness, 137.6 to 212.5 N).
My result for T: 1.20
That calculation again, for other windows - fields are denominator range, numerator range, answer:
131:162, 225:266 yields 1.09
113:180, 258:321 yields 1.14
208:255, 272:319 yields 1.08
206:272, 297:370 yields 1.09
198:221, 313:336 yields 1.18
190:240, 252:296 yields 1.15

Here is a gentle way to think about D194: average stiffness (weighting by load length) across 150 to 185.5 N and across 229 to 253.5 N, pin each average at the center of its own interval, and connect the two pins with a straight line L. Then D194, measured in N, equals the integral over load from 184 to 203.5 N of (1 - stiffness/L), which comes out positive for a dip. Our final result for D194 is 5.0 N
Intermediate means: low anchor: 25.7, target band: 19.6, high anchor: 27.9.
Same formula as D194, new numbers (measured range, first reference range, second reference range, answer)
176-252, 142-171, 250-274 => 9.0 N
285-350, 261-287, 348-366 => 0.7 N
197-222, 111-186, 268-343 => 2.2 N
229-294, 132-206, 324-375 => -1.8 N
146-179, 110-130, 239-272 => -1.1 N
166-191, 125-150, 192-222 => 0.8 N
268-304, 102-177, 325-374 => 0.4 N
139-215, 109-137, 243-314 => 5.1 N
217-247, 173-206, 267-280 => -3.7 N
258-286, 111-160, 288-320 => 0.8 N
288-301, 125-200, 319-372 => -0.6 N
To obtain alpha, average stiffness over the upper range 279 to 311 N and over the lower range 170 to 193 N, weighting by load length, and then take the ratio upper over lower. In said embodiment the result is 1.4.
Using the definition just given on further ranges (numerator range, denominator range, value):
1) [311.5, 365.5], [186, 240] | 1.20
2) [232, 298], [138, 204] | 1.18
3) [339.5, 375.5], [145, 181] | 1.20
